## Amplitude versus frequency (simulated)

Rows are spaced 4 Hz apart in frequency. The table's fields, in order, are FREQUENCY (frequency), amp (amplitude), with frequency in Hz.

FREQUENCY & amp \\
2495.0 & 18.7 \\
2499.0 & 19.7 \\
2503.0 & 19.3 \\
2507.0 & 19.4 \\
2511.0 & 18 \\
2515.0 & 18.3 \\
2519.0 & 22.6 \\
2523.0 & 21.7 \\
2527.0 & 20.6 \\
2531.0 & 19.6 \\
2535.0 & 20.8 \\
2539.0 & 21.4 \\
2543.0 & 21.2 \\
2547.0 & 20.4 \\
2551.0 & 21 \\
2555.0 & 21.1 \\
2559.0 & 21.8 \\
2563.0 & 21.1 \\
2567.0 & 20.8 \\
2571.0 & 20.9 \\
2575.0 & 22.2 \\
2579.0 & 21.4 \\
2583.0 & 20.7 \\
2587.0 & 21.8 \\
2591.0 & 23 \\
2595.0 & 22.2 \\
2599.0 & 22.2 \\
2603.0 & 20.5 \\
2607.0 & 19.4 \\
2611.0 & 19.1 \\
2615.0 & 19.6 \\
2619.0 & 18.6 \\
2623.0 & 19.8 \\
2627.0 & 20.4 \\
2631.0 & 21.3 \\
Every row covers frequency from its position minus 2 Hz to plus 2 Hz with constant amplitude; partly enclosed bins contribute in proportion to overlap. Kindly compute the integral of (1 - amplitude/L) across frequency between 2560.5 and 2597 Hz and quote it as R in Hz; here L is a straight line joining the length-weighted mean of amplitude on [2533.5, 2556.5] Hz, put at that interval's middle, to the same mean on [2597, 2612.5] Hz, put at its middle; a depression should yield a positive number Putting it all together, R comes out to -1.7 Hz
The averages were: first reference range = 21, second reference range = 20.3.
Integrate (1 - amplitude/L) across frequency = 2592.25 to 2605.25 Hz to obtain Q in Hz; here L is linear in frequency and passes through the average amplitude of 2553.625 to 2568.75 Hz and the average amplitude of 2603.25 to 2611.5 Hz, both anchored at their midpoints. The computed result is -1.2 Hz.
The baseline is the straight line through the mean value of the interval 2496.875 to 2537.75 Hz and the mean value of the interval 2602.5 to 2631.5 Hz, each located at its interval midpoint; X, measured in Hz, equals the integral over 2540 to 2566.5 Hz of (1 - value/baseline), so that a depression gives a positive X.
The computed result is -1.6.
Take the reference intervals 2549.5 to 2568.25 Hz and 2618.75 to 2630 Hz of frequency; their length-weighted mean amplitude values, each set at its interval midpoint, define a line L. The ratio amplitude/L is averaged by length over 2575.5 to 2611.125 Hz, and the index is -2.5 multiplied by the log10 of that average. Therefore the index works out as -0.04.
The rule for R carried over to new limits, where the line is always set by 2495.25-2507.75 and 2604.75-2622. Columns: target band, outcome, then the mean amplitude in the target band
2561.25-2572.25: -0.94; 20.9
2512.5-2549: -2.58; 20.7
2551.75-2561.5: -1.05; 21.4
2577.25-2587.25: -1.01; 21.2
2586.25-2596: -1.60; 22.4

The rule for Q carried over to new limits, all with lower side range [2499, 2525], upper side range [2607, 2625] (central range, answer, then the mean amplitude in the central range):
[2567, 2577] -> -1.0 Hz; 21.4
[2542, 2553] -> -0.7 Hz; 20.8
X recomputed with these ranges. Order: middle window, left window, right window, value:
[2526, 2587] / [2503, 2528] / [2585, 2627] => -2.25 Hz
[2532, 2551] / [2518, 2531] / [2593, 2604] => 0.42 Hz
